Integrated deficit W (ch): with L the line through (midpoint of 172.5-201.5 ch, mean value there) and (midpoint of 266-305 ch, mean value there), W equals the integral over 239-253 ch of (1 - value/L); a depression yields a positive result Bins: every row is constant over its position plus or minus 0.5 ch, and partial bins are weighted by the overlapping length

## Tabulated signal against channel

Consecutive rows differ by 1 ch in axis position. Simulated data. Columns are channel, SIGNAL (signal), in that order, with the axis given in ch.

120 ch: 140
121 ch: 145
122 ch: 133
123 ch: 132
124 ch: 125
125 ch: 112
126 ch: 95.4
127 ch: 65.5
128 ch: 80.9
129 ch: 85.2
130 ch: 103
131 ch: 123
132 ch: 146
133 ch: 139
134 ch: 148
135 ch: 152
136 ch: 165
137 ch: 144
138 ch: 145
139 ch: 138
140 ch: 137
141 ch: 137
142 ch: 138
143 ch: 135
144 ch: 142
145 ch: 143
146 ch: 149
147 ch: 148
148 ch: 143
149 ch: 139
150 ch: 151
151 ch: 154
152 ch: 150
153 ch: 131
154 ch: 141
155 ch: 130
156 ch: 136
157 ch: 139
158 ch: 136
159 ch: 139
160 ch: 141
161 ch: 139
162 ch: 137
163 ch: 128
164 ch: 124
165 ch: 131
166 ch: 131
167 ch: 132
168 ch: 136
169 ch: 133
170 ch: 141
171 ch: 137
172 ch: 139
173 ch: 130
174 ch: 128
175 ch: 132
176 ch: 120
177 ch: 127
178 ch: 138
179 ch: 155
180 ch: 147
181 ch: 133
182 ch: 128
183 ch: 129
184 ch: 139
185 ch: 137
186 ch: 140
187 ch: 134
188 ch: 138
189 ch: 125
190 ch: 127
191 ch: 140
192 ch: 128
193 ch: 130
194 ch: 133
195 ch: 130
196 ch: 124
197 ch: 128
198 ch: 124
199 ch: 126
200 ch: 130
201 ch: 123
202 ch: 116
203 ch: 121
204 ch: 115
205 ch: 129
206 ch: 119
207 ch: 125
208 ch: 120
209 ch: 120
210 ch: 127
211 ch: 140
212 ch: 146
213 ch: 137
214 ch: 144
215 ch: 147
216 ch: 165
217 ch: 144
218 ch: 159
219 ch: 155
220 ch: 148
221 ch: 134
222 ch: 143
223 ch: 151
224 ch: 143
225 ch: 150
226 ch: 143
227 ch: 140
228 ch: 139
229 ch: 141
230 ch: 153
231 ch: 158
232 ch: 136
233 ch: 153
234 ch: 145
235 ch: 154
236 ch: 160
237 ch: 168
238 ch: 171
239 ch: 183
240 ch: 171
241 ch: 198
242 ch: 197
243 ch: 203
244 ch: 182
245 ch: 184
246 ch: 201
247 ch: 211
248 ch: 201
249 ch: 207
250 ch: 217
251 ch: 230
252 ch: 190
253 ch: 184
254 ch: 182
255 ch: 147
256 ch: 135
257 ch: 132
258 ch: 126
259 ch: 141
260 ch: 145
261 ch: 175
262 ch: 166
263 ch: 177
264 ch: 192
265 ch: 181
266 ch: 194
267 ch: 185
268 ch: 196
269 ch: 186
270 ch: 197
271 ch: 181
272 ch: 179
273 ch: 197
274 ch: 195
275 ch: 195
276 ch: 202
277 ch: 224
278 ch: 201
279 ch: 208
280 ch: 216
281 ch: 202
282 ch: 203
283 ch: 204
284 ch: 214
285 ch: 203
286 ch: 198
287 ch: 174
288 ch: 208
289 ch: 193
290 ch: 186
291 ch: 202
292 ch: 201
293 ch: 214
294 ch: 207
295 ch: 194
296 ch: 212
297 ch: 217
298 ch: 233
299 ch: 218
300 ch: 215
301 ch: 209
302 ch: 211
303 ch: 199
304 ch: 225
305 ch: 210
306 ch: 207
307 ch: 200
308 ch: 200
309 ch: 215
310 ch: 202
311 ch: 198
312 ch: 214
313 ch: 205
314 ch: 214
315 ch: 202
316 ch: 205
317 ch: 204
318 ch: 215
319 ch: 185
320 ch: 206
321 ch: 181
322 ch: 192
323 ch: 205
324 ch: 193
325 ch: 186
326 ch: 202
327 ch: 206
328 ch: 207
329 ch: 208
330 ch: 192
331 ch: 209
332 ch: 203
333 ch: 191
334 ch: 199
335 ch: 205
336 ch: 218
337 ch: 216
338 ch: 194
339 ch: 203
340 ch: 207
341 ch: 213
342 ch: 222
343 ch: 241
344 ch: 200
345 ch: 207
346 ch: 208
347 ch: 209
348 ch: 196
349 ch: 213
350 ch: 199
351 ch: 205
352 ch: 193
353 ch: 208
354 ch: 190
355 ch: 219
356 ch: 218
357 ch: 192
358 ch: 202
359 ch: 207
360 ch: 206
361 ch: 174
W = -1.9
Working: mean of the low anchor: 132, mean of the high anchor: 203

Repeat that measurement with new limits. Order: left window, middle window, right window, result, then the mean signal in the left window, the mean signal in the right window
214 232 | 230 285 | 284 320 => -3.23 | 147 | 206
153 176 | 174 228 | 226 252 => 6.82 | 134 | 176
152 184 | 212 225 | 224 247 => 0.84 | 135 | 166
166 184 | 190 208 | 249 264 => 2.35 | 134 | 170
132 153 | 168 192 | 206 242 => 1.98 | 145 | 149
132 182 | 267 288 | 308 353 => -1.63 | 139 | 204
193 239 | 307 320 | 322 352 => -0.84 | 140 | 205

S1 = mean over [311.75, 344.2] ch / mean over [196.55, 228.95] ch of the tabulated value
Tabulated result 1.50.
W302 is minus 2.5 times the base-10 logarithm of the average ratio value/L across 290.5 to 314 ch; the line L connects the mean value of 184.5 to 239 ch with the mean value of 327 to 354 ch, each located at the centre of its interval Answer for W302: -0.127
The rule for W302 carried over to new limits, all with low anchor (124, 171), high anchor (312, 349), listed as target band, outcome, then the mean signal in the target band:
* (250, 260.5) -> 0.07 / 164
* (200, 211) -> 0.26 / 123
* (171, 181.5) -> 0.07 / 135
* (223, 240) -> 0.09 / 153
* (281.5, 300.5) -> -0.09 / 205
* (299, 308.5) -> -0.08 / 209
